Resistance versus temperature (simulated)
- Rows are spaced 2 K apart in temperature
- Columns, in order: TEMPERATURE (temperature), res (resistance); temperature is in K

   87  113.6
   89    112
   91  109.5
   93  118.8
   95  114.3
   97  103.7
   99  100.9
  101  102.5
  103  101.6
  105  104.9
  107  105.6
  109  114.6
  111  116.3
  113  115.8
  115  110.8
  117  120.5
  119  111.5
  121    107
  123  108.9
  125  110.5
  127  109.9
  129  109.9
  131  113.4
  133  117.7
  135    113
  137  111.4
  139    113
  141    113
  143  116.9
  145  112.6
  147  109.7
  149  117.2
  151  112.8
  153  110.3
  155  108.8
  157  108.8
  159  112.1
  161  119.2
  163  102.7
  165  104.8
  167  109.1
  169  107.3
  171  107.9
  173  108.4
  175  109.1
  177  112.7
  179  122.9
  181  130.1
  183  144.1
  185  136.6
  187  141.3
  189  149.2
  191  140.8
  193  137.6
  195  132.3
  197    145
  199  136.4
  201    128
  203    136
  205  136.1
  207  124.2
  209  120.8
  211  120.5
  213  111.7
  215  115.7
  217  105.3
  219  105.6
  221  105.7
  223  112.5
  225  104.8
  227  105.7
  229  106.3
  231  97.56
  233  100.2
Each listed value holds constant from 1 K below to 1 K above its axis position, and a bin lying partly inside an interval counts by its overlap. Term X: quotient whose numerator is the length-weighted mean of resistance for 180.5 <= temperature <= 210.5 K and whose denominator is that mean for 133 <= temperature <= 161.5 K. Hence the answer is 1.2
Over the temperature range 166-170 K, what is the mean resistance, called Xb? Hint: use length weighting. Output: 108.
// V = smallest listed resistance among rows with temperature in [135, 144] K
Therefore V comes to 111.4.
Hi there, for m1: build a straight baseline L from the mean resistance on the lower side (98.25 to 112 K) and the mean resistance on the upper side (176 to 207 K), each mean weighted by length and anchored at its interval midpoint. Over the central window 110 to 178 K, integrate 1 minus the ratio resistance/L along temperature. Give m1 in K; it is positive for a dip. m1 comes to 4.2 K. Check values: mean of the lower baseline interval 107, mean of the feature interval 112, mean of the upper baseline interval 135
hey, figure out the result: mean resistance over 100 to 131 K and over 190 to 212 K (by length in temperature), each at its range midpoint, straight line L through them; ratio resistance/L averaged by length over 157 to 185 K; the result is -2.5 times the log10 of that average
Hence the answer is 0.09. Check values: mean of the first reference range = 110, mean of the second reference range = 133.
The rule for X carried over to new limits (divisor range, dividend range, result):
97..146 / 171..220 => 1.14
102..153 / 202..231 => 1.02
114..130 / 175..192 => 1.20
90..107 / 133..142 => 1.06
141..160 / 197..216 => 1.13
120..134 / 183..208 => 1.24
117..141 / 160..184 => 1.03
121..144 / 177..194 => 1.21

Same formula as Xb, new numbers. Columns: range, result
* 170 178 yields 110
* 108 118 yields 116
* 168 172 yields 108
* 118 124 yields 109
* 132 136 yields 115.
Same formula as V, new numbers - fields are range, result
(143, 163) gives 102.7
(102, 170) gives 101.6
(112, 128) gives 107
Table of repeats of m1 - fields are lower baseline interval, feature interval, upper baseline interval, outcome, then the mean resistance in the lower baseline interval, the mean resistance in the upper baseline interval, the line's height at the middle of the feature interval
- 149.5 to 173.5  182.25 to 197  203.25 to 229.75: -3.77 K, 110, 114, 112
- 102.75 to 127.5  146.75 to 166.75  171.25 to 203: 1.95 K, 111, 131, 123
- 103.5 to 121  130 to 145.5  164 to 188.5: 0.17 K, 112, 120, 115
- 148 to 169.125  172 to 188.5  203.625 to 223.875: -1.99 K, 110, 116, 113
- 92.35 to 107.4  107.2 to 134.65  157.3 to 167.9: -1.34 K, 106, 110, 107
